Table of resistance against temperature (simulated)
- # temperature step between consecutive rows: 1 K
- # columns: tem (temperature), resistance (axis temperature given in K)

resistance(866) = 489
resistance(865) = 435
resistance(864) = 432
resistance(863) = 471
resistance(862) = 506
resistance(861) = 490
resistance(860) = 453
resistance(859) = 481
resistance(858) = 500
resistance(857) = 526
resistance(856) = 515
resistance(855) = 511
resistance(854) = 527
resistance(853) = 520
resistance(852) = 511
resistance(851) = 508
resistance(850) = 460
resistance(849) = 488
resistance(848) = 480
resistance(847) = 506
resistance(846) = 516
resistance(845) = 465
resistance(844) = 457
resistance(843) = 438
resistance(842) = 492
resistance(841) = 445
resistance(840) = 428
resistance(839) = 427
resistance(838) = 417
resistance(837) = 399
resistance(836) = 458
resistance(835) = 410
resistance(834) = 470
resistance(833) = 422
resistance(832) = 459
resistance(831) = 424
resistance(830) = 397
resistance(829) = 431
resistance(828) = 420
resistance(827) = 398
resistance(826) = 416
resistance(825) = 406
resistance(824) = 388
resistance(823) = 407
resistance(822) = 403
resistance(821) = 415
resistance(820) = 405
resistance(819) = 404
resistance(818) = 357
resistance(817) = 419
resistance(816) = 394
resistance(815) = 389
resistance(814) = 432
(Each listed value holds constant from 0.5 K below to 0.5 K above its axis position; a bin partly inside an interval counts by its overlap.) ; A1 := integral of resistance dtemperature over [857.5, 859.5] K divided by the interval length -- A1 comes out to 490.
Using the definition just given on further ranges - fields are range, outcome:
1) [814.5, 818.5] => 390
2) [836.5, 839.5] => 414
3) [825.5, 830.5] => 412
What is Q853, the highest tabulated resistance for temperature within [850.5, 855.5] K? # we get 527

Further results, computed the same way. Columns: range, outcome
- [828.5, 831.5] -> 431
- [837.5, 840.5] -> 428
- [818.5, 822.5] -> 415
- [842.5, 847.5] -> 516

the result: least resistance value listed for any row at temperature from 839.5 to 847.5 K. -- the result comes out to 428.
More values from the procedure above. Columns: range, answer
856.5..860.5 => 453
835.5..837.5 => 399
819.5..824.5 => 388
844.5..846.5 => 465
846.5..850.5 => 460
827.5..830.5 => 397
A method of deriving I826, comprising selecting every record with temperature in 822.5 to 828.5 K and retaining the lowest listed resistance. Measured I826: 388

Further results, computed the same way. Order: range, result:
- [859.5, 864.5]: 432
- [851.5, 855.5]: 511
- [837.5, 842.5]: 417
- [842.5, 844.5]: 438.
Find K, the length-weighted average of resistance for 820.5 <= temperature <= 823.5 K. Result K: 408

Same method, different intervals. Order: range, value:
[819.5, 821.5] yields 410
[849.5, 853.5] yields 500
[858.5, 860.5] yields 467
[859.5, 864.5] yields 470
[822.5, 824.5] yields 398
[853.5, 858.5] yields 516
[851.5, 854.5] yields 519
